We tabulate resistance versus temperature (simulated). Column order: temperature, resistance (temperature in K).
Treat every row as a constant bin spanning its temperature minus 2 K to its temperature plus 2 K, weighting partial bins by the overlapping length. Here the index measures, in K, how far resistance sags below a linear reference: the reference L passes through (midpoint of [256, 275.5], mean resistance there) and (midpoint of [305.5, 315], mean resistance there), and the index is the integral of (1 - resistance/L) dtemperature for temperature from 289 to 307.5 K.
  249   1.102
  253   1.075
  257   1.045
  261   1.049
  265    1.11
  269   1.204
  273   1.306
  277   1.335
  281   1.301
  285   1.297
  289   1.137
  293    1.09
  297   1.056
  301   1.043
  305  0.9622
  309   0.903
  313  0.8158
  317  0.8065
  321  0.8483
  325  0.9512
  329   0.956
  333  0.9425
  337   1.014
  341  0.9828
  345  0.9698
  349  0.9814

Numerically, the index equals -1.8 K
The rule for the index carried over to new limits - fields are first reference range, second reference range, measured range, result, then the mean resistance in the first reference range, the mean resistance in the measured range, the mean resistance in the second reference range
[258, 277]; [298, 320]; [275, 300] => -3.46 K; 1.18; 1.2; 0.91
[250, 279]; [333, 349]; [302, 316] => 2.10 K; 1.16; 0.898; 0.982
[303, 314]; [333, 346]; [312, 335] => 1.26 K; 0.901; 0.89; 0.983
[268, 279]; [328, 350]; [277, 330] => 5.73 K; 1.29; 1.03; 0.975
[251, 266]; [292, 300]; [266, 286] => -3.98 K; 1.07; 1.28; 1.07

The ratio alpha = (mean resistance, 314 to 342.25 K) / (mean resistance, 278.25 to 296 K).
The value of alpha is 0.77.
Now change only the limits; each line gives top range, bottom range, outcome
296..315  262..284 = 0.76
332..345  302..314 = 1.08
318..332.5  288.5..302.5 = 0.85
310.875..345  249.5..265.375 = 0.86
